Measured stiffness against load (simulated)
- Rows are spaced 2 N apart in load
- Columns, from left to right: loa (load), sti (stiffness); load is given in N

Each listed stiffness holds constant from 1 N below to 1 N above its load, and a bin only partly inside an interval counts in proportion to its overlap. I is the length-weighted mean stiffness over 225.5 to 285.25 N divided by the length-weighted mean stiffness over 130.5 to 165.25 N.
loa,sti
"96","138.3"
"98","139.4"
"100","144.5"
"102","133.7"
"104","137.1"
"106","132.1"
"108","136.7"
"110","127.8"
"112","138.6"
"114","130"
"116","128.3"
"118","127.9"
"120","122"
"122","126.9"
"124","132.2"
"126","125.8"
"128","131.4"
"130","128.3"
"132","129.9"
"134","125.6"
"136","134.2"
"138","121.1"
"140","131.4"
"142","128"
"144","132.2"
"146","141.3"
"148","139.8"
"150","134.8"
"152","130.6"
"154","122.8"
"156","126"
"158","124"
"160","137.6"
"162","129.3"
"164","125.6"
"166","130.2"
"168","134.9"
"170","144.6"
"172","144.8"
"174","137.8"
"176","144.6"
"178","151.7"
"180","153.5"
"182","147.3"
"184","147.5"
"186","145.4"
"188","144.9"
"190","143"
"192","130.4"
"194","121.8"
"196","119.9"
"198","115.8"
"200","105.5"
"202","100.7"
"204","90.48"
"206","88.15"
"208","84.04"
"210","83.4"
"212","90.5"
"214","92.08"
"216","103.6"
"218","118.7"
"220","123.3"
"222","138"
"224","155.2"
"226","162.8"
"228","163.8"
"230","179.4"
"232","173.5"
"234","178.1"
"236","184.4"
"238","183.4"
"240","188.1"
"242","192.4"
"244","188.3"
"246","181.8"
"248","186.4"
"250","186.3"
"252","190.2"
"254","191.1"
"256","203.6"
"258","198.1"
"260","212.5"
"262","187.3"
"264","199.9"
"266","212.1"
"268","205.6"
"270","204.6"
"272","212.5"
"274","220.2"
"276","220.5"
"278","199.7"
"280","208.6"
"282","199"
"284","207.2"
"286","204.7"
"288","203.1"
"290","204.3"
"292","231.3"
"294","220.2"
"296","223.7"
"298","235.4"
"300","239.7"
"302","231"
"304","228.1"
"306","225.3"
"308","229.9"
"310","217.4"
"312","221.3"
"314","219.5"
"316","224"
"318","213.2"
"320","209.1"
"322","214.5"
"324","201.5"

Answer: 1.49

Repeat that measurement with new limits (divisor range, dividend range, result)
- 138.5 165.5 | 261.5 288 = 1.58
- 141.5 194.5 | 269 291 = 1.52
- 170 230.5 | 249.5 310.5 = 1.66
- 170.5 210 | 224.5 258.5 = 1.45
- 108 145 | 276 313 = 1.69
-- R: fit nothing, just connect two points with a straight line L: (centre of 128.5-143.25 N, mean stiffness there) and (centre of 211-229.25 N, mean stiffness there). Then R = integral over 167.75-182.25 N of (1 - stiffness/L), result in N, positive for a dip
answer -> -1.9 N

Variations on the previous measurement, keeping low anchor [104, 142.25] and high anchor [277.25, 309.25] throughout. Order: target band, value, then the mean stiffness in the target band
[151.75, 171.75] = 2.5 N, 131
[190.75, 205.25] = 4.8 N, 112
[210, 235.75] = 6.1 N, 139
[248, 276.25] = 0.0 N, 202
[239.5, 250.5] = 0.3 N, 187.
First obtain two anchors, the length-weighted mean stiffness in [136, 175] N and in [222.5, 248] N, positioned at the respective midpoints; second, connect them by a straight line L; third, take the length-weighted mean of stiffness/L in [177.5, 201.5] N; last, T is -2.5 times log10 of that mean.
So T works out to 0.13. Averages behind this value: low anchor 133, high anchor 177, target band 134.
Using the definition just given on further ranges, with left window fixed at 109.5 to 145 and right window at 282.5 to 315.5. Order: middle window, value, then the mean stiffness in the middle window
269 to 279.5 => -0.02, 211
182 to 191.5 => 0.12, 145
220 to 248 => 0.08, 173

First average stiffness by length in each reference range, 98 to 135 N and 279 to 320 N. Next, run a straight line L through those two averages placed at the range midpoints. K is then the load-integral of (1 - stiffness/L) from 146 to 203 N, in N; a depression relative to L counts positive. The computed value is 9.0 N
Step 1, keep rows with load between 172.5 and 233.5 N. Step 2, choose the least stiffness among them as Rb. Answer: 83.4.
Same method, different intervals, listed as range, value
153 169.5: 122.8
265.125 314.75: 199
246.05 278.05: 186.3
